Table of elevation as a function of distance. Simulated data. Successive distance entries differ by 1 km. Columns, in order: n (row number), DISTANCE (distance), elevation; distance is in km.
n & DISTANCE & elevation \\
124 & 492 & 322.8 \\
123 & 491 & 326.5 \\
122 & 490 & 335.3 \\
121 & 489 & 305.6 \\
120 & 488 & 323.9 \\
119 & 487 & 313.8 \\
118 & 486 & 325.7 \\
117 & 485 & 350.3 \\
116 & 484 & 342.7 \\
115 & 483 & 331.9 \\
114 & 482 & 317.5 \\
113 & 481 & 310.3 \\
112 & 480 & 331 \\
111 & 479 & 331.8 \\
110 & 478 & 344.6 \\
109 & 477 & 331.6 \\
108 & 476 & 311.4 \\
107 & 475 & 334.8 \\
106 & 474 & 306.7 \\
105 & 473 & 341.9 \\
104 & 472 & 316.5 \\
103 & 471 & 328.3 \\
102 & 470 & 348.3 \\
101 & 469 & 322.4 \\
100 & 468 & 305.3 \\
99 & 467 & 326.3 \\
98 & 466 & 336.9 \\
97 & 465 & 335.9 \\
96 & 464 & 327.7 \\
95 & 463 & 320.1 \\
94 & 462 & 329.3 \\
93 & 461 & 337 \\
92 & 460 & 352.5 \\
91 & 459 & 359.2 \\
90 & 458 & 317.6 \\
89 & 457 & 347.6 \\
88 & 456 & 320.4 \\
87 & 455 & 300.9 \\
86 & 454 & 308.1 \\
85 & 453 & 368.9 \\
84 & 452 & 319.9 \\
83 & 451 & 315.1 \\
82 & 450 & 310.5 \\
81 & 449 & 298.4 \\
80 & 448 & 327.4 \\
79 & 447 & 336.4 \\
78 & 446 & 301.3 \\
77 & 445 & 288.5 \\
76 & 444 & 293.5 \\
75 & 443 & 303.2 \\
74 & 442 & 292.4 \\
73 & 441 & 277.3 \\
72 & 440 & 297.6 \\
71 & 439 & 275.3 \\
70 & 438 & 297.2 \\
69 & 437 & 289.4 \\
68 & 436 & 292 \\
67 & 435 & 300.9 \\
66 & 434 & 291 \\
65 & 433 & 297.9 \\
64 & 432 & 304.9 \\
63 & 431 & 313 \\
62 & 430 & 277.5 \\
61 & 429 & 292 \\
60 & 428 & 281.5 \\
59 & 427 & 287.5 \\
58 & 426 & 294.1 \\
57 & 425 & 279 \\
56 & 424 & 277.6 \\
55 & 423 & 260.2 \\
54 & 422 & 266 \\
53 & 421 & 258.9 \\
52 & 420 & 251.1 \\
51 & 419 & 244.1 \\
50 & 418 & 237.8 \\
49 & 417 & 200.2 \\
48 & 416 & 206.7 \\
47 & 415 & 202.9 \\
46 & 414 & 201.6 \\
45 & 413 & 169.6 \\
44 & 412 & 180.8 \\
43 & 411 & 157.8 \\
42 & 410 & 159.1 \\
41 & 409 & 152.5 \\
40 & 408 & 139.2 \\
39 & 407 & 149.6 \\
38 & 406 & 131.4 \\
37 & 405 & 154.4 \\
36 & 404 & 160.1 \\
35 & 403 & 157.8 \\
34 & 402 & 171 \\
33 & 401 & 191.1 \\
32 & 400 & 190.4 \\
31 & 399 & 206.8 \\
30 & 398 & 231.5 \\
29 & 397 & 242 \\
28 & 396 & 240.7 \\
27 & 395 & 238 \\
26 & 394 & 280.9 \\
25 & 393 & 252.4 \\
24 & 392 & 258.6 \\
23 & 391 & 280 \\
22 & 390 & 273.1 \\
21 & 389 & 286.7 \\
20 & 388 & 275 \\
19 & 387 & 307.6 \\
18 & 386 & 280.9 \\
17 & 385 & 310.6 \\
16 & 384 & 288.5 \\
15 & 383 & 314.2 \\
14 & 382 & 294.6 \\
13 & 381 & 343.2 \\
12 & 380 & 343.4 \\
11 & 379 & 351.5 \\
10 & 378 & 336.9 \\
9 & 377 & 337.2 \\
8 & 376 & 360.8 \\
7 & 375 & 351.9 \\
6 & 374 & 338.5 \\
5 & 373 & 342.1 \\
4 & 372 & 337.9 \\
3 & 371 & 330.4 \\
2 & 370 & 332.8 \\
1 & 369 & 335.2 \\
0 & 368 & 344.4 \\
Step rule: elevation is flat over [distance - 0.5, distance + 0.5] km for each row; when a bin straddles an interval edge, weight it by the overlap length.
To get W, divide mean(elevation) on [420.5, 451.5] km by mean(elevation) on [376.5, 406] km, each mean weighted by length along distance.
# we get 1.1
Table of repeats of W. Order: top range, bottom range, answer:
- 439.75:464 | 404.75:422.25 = 1.66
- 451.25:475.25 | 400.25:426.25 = 1.64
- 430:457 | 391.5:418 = 1.57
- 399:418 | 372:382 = 0.51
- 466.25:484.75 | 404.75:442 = 1.35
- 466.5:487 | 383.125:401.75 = 1.27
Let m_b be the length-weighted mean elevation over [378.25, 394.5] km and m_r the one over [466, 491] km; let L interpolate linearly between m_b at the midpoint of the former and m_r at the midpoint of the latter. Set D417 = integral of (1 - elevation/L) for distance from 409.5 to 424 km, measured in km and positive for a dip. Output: 4.3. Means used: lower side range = 297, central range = 216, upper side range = 327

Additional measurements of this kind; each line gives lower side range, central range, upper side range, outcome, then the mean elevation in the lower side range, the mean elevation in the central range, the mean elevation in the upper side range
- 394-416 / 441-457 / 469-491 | -2.6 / 185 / 312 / 328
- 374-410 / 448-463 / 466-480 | -0.8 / 254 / 327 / 327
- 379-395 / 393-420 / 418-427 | 8.1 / 293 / 194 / 266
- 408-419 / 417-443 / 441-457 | -3.9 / 187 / 280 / 312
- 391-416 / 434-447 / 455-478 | -1.0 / 195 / 294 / 330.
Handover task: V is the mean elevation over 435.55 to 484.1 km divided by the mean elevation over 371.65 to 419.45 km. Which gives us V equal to 1.29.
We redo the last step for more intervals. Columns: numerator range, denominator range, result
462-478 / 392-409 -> 1.66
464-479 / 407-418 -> 1.84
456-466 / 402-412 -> 2.18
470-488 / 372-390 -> 1.02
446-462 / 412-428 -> 1.35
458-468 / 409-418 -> 1.79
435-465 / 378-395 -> 1.06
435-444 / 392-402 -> 1.27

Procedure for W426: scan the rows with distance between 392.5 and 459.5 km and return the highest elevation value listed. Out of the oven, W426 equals 368.9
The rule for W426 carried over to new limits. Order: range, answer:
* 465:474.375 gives 348.3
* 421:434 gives 313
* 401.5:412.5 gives 180.8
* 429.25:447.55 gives 336.4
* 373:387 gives 360.8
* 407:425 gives 279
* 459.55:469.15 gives 352.5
